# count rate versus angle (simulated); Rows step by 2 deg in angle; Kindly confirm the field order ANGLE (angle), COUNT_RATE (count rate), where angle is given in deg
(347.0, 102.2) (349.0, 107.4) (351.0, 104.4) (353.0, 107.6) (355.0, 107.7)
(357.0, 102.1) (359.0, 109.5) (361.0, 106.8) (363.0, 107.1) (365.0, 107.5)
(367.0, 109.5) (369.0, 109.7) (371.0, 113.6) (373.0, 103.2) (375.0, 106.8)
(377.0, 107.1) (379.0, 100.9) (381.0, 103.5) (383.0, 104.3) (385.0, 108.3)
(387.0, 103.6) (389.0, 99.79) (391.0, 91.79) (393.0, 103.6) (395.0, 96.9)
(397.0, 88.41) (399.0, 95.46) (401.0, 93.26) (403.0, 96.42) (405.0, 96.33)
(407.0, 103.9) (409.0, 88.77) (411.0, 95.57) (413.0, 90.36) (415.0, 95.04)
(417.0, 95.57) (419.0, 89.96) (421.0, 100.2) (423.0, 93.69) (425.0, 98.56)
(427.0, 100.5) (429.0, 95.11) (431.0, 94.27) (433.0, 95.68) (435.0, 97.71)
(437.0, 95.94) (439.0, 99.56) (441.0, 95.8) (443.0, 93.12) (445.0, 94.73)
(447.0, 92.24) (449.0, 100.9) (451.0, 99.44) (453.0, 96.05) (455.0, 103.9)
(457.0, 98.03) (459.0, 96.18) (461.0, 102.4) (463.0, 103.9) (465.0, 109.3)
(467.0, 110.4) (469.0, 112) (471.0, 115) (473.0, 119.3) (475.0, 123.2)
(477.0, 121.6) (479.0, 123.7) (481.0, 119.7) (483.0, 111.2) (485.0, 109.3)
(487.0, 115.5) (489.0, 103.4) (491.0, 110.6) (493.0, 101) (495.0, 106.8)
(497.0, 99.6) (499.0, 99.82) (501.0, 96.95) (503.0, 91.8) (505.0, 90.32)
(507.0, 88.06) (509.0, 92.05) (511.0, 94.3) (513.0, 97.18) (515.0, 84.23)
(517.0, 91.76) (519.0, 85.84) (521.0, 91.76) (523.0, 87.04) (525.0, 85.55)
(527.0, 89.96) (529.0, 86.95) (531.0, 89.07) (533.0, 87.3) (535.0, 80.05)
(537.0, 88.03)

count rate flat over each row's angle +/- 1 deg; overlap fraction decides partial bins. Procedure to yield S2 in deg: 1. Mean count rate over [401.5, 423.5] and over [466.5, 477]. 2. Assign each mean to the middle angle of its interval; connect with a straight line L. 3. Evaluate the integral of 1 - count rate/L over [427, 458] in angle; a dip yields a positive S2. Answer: 2.6 deg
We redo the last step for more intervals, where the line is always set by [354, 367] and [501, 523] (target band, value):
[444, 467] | -0.8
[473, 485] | -3.1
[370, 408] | 1.1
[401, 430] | 1.6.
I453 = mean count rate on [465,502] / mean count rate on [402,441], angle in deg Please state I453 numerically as 1.16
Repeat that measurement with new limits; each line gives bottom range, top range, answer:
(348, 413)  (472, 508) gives 1.05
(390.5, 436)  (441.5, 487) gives 1.12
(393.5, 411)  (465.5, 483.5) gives 1.23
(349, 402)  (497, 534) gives 0.88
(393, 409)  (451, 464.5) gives 1.05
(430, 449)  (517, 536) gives 0.91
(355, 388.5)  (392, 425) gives 0.90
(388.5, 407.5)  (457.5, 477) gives 1.15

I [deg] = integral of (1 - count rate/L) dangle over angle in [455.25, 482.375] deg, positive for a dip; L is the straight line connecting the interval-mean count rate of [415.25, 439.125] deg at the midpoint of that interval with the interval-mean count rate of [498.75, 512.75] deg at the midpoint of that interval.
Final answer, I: -4.9 deg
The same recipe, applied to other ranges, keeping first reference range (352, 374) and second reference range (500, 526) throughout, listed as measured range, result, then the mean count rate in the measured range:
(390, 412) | 1.67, 95.5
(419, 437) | 0.67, 96.5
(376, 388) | 0.10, 105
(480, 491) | -2.12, 112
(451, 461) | -0.20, 99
